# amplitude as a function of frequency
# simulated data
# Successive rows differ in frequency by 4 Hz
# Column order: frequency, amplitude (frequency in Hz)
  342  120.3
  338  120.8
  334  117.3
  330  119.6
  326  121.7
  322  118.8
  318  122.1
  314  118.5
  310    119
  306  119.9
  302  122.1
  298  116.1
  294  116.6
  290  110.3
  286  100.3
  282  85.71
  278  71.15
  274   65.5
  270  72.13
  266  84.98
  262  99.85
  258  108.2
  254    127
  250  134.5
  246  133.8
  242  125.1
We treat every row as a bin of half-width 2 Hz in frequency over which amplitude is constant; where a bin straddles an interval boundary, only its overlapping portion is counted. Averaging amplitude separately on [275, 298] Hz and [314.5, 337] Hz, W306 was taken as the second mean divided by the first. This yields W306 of 1.2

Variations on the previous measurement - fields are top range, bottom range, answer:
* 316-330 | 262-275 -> 1.53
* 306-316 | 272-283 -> 1.63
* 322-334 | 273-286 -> 1.52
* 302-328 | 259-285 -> 1.47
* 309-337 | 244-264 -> 0.99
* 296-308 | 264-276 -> 1.61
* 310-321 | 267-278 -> 1.70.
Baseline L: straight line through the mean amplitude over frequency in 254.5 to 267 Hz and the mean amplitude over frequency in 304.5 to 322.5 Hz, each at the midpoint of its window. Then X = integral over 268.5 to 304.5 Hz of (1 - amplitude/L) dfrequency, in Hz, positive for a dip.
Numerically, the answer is 4.90 Hz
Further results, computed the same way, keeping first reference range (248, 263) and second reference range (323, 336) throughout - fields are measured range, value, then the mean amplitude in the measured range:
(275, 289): 3.9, 86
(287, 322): 0.5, 118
